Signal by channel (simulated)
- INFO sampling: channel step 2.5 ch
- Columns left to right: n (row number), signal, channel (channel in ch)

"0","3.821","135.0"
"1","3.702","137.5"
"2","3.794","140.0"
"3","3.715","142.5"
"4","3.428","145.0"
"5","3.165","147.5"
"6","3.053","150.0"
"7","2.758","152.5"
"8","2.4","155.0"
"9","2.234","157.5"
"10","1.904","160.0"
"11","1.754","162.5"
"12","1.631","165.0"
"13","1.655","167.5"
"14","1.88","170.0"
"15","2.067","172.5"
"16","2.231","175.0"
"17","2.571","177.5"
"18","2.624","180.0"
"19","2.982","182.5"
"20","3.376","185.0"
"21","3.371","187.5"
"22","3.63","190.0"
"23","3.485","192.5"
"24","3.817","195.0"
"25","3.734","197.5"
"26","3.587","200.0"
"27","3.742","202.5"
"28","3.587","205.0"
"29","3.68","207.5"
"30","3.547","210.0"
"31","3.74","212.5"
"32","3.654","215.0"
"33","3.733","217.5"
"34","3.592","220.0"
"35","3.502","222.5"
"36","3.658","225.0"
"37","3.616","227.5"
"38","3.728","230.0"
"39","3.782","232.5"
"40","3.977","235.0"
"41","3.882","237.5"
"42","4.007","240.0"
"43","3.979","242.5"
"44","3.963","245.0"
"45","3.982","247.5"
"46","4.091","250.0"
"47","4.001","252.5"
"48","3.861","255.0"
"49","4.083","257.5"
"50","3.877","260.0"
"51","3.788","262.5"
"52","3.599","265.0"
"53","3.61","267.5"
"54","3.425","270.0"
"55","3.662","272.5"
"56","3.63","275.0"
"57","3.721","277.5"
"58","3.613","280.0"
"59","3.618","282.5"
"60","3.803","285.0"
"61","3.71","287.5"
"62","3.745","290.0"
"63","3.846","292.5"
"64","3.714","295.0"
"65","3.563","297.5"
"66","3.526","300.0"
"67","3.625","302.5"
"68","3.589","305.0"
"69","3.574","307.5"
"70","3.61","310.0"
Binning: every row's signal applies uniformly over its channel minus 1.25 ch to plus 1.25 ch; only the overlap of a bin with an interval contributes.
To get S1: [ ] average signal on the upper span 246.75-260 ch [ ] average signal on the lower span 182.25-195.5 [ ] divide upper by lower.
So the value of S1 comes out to 1.2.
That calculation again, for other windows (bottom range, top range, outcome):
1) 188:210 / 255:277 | 1.02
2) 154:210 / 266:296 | 1.30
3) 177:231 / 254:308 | 1.05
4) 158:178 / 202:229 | 1.87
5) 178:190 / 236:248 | 1.27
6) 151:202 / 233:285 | 1.41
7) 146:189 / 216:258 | 1.56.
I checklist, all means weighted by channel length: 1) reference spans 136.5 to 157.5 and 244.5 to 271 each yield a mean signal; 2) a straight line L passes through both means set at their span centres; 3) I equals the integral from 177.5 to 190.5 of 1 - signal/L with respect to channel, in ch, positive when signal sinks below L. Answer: 1.1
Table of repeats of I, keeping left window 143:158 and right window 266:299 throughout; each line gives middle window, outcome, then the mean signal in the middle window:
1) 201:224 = -2.6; 3.64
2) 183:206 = -3.0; 3.57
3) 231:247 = -2.4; 3.93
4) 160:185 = 6.9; 2.2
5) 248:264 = -2.0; 3.95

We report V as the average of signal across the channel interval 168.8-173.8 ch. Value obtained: 1.98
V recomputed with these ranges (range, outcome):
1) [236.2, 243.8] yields 3.96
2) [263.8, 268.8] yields 3.6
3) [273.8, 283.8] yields 3.65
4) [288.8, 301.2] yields 3.68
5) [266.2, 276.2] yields 3.58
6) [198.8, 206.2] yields 3.64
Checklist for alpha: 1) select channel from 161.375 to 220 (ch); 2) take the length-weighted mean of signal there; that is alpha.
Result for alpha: 3.06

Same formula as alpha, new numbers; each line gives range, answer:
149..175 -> 2.13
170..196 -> 2.95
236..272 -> 3.86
